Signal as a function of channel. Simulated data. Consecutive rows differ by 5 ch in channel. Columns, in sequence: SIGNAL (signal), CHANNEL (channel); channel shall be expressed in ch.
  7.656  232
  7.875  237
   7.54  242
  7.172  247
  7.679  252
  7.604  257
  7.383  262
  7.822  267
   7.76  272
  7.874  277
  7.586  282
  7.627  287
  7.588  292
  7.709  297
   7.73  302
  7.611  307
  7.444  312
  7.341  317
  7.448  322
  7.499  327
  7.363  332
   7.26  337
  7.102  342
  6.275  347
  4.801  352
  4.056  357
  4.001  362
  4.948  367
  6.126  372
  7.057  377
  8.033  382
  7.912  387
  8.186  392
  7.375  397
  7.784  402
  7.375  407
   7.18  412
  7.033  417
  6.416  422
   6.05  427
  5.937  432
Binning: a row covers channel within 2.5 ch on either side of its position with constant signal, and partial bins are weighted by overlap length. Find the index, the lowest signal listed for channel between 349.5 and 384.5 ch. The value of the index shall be 4.001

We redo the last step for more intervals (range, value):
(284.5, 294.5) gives 7.588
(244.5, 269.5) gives 7.172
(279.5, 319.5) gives 7.341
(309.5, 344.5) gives 7.102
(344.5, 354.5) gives 4.801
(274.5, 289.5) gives 7.586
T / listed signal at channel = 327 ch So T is 7.499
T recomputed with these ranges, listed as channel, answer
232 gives 7.656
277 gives 7.874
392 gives 8.186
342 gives 7.102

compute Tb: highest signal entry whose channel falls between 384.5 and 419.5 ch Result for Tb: 8.186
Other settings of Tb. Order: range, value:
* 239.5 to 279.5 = 7.874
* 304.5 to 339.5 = 7.611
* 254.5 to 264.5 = 7.604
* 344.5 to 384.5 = 8.033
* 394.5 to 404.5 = 7.784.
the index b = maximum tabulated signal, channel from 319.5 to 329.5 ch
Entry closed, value 7.499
